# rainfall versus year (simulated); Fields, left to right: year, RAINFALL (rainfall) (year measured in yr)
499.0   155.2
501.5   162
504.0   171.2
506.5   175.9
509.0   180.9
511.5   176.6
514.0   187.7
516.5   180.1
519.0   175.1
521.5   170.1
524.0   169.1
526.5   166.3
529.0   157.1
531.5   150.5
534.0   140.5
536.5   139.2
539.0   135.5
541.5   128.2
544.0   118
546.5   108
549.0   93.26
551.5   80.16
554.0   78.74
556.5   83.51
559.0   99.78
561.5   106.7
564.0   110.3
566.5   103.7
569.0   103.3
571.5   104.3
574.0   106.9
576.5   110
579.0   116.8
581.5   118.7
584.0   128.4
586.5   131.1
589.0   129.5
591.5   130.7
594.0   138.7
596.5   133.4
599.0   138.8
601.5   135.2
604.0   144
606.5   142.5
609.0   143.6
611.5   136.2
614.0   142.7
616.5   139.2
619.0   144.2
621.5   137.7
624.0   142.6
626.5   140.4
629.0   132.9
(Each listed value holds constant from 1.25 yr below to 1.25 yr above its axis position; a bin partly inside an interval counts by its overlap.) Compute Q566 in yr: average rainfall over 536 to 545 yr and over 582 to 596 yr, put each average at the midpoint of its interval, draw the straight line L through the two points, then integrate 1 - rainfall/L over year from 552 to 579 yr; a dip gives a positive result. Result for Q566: 6.1 yr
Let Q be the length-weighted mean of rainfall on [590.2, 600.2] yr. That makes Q 135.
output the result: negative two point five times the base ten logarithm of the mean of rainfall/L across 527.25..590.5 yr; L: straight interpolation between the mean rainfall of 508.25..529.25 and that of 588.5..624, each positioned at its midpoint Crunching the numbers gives 0.34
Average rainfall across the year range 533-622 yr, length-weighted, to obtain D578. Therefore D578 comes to 122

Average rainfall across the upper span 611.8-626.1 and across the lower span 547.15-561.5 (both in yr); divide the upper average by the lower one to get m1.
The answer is 1.57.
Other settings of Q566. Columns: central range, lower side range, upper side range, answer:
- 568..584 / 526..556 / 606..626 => 2.4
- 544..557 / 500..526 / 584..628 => 5.5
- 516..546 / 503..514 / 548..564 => -2.9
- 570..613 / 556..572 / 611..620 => -2.0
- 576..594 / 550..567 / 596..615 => -0.8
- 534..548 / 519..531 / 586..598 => 2.8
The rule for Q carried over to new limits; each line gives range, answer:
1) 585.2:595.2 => 132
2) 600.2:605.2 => 140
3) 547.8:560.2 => 87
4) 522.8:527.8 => 168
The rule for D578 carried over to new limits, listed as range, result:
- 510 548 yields 153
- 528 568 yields 114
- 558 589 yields 112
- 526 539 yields 148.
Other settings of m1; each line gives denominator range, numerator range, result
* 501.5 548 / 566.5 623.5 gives 0.82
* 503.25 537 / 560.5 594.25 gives 0.69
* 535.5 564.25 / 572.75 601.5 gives 1.19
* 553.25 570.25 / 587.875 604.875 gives 1.38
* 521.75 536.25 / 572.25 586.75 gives 0.75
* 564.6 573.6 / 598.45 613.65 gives 1.34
